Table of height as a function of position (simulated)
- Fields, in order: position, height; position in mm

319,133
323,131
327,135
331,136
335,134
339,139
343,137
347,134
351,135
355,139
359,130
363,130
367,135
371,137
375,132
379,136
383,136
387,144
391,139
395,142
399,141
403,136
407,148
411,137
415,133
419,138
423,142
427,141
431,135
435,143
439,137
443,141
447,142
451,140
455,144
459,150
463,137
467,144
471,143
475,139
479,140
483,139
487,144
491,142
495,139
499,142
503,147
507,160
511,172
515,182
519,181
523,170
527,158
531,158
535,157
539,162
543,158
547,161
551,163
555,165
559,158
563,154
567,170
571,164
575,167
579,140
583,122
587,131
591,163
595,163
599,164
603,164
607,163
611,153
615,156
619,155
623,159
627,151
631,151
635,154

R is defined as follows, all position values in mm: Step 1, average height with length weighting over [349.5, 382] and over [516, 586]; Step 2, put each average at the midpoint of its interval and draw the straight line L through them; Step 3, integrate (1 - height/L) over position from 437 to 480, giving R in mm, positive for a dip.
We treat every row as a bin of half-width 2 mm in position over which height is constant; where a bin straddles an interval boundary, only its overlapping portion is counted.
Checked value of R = 1.52 mm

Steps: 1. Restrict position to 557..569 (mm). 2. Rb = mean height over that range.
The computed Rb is 161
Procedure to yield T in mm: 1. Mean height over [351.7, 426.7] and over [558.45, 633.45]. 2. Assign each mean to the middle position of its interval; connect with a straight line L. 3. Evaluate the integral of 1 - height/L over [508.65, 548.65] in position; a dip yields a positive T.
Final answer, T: -4.4 mm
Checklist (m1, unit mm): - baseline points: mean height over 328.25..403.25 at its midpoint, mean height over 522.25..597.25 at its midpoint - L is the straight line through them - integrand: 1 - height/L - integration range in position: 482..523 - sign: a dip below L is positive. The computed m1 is -1.36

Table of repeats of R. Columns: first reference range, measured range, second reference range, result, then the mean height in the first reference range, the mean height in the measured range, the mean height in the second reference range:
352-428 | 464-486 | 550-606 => 0.8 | 138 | 141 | 156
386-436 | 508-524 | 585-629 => -2.9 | 140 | 176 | 157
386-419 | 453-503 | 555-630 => 1.3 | 140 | 142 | 156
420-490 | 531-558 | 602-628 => -1.9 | 141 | 161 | 157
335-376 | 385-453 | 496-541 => 2.5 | 135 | 140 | 162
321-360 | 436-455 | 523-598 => 0.6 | 135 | 141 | 157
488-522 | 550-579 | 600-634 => -0.8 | 158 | 161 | 157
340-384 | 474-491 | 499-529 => 2.0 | 135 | 141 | 165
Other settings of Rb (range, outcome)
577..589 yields 131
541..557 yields 162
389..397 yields 140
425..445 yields 139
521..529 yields 164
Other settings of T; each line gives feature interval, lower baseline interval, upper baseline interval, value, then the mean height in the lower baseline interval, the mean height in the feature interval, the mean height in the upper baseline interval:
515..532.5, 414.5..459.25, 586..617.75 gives -2.2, 140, 169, 158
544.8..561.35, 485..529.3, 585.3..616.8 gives -0.4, 158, 162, 157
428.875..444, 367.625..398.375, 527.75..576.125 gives 0.7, 138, 139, 161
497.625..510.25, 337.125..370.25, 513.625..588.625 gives 0.1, 135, 152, 159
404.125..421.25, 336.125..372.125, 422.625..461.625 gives 0.0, 135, 139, 141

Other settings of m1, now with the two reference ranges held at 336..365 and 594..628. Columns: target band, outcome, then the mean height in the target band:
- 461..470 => 0.3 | 141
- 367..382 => 0.2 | 135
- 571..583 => 0.4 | 150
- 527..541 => -0.7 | 159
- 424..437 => 0.2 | 140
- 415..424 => 0.2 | 138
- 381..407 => -0.3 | 140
